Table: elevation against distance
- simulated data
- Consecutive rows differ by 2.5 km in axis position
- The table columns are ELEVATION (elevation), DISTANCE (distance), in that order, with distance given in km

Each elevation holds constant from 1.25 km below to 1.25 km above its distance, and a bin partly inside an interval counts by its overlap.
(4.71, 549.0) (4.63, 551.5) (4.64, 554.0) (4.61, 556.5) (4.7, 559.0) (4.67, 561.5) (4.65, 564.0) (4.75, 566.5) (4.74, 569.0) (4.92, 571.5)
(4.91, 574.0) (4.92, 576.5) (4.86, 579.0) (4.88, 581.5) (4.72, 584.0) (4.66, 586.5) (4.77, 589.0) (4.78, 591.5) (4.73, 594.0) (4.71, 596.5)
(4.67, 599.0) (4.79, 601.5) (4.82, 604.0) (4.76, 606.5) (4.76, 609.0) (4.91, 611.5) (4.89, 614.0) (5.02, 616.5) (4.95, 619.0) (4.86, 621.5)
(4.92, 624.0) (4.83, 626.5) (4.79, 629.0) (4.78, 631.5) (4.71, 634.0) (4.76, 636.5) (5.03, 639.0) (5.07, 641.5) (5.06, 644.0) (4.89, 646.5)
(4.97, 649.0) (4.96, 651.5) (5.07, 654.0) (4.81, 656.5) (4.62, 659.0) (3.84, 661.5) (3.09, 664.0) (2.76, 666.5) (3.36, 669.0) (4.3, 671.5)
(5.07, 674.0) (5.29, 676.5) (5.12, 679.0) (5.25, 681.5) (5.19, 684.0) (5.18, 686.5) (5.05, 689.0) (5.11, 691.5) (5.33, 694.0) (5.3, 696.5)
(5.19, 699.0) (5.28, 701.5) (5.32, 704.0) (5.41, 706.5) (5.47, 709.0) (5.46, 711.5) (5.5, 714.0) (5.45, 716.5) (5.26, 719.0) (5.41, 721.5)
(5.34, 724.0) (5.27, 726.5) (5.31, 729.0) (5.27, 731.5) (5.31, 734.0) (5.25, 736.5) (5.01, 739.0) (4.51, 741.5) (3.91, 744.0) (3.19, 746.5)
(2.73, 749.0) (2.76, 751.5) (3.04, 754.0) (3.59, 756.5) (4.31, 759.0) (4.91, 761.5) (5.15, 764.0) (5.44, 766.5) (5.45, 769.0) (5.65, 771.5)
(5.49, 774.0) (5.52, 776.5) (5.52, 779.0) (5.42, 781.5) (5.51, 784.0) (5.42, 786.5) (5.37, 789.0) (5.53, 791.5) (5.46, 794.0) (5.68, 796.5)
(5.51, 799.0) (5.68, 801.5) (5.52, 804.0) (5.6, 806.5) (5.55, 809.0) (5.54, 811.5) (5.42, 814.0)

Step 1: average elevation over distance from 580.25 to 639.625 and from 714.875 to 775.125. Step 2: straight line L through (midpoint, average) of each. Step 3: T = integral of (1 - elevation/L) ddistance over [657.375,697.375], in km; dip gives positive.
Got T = 1.25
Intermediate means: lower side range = 4.81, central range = 4.61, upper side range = 4.71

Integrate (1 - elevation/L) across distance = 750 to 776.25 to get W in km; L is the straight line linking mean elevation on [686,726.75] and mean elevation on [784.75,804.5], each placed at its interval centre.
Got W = 4.1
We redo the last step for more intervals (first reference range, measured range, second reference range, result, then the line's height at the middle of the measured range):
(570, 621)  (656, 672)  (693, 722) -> 4.33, 5.15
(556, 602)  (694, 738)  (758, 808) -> -1.19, 5.2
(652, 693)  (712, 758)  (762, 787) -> 4.61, 5.11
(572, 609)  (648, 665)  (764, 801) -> 1.80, 5.03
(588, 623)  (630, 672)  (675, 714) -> 4.67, 5.05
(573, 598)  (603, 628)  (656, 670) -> -2.90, 4.37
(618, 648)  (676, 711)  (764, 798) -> -0.83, 5.13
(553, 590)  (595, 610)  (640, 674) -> -0.39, 4.63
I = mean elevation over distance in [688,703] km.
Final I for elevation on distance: 5.21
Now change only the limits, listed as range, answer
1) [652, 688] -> 4.51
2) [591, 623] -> 4.82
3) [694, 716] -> 5.37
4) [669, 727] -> 5.2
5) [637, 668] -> 4.51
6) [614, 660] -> 4.9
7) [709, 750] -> 4.92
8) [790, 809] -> 5.56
